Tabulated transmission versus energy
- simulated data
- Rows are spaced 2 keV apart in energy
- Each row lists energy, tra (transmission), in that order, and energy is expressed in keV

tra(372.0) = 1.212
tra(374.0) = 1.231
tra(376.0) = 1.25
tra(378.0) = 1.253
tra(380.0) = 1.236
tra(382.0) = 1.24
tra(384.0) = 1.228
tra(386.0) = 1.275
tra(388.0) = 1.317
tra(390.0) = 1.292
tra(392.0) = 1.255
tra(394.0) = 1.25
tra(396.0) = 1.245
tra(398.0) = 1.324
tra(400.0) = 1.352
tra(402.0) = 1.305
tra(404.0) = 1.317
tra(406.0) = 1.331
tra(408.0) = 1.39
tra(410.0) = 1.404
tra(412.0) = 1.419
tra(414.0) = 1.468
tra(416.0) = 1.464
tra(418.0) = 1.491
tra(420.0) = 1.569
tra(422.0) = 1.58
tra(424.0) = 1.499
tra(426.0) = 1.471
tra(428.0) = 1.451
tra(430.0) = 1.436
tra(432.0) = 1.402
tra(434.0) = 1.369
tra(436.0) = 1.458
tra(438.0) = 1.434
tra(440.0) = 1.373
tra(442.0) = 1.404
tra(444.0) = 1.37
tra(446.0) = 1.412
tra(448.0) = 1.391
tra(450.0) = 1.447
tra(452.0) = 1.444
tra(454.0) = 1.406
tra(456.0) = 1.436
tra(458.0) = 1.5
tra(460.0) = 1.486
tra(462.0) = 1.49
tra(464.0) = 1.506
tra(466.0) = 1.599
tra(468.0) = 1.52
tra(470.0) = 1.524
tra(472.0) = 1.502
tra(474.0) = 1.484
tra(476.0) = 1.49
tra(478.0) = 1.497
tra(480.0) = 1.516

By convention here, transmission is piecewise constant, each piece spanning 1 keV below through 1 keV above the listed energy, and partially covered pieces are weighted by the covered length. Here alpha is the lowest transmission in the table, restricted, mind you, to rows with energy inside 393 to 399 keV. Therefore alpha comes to 1.245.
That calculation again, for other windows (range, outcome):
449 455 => 1.406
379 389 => 1.228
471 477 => 1.484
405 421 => 1.331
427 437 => 1.369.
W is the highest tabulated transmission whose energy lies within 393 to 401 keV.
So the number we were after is 1.352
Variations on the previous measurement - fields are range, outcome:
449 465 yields 1.506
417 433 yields 1.58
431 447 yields 1.458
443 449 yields 1.412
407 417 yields 1.468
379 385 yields 1.24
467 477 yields 1.524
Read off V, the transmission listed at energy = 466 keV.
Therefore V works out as 1.599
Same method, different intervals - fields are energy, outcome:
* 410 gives 1.404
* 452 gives 1.444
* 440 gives 1.373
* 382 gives 1.24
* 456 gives 1.436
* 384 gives 1.228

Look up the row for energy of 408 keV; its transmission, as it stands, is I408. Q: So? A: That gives 1.39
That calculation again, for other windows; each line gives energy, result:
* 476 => 1.49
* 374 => 1.231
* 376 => 1.25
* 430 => 1.436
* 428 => 1.451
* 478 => 1.497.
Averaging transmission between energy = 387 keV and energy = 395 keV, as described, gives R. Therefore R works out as 1.28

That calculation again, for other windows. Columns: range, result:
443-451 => 1.41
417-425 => 1.53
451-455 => 1.42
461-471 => 1.53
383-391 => 1.28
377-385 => 1.24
